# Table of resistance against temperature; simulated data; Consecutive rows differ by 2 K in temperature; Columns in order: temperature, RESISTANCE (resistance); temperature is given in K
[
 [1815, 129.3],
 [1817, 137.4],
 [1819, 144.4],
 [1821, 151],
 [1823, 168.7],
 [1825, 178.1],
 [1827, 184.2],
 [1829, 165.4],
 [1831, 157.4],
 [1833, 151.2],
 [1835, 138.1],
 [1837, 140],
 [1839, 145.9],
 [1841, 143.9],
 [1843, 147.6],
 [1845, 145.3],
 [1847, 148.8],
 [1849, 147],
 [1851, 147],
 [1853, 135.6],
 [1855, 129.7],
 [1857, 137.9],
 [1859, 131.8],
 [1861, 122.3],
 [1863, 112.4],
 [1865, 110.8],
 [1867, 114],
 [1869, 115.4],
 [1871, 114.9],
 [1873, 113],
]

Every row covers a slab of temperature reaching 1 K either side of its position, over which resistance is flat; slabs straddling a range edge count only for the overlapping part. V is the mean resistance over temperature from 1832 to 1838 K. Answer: 143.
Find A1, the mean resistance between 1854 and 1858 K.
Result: 134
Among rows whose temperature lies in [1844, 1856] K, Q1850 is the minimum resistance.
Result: 129.7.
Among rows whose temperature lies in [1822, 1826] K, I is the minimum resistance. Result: 168.7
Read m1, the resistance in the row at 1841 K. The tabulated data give 143.9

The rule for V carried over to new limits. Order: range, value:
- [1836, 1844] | 144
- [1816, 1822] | 144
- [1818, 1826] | 161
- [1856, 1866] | 123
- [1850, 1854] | 141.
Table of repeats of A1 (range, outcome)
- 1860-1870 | 115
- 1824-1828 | 181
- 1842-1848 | 147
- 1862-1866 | 112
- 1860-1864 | 117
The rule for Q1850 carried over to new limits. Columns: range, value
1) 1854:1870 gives 110.8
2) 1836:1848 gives 140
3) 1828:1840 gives 138.1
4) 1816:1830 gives 137.4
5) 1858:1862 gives 122.3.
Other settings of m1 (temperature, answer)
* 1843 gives 147.6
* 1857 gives 137.9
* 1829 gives 165.4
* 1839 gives 145.9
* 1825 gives 178.1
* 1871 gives 114.9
